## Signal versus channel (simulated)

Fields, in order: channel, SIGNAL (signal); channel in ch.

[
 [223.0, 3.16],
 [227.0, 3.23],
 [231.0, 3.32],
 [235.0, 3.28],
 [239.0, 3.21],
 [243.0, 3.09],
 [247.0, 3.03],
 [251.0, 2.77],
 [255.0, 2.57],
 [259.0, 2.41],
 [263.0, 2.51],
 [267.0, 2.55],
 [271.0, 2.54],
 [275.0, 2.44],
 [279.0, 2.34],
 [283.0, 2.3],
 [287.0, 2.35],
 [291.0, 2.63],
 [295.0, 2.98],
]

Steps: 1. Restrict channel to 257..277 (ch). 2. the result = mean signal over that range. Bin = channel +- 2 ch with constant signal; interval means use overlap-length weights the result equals 2.49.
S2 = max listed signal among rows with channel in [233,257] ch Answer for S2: 3.28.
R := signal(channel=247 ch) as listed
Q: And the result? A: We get 3.03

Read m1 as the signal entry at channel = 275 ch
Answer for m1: 2.44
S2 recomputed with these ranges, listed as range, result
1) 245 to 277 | 3.03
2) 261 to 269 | 2.55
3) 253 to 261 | 2.57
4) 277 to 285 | 2.34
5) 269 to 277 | 2.54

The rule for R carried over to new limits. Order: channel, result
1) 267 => 2.55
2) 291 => 2.63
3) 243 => 3.09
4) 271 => 2.54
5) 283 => 2.3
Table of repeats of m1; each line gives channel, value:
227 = 3.23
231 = 3.32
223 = 3.16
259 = 2.41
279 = 2.34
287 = 2.35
